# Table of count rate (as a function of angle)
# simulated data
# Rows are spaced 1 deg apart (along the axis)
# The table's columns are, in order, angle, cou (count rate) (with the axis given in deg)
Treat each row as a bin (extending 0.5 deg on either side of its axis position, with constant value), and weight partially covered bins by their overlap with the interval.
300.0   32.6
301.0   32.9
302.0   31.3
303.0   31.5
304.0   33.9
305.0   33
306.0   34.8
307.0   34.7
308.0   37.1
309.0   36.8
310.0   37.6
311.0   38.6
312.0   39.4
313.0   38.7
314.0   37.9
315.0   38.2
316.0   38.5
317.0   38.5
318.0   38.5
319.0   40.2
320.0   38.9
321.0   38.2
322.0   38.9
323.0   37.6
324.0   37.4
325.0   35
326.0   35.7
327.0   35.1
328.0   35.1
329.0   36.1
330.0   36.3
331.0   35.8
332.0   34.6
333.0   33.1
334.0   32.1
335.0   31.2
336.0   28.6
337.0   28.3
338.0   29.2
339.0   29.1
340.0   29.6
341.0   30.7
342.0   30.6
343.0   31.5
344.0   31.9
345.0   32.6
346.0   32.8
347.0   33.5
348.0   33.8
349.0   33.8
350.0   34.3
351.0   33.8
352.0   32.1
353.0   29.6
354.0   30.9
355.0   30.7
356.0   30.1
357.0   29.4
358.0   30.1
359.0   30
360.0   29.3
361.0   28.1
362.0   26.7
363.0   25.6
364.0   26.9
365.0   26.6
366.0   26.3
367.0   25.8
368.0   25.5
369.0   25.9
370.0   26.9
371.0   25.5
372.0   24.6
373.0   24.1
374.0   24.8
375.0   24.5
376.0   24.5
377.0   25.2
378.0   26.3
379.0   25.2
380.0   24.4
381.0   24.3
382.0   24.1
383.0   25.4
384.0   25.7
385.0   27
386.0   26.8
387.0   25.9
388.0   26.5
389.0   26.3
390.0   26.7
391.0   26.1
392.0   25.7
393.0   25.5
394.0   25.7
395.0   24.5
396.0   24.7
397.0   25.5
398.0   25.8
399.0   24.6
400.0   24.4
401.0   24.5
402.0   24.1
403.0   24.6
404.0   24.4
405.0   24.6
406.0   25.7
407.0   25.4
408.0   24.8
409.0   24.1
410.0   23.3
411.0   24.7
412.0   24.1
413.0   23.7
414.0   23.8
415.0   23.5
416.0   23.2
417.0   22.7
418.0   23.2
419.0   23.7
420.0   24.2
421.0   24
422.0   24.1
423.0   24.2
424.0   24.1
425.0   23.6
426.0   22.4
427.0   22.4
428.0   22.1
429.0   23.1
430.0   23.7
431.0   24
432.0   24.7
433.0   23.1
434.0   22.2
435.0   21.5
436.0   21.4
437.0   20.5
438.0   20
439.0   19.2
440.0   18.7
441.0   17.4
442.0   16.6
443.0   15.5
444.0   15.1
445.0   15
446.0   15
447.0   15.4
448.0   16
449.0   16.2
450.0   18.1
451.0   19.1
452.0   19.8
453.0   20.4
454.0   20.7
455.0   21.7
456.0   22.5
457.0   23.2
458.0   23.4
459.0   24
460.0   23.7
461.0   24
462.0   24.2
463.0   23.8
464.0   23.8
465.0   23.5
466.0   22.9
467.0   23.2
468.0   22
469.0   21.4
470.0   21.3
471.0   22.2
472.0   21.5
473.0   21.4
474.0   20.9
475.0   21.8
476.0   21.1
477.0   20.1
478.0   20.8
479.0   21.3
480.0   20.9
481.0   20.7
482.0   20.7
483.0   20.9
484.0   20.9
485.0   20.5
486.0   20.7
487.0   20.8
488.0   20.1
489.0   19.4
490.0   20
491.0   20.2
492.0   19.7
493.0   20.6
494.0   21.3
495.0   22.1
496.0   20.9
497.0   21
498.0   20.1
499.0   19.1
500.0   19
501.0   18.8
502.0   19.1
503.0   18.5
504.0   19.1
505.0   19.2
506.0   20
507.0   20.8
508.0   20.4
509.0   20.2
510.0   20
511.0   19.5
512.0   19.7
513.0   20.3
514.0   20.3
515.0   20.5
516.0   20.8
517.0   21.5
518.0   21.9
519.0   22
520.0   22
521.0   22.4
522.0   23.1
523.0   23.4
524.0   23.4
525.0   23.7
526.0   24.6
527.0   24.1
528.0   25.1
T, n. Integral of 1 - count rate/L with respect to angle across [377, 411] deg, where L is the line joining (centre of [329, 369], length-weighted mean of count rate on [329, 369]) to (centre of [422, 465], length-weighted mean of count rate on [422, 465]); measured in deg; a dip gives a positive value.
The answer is 0.9 deg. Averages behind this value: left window 30.5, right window 20.9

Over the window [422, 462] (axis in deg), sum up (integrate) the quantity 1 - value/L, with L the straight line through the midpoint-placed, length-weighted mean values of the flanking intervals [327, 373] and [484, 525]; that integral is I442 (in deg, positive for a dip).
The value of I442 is 6.3 deg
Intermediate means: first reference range 30.3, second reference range 20.6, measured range 20.7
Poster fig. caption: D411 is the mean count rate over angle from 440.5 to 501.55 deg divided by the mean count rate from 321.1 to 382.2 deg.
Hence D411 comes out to 0.68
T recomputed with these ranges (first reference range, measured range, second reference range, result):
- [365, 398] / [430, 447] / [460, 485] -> 2.8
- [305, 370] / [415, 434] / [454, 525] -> 2.0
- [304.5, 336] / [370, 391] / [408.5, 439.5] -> 2.3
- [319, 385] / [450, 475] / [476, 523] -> 0.8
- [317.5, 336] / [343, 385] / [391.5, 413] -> 3.3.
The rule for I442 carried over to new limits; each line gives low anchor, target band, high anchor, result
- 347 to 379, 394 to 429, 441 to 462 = -1.2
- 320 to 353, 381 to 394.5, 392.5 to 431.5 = 0.6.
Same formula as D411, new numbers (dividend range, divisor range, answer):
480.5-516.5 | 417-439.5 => 0.88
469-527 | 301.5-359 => 0.61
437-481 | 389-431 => 0.84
